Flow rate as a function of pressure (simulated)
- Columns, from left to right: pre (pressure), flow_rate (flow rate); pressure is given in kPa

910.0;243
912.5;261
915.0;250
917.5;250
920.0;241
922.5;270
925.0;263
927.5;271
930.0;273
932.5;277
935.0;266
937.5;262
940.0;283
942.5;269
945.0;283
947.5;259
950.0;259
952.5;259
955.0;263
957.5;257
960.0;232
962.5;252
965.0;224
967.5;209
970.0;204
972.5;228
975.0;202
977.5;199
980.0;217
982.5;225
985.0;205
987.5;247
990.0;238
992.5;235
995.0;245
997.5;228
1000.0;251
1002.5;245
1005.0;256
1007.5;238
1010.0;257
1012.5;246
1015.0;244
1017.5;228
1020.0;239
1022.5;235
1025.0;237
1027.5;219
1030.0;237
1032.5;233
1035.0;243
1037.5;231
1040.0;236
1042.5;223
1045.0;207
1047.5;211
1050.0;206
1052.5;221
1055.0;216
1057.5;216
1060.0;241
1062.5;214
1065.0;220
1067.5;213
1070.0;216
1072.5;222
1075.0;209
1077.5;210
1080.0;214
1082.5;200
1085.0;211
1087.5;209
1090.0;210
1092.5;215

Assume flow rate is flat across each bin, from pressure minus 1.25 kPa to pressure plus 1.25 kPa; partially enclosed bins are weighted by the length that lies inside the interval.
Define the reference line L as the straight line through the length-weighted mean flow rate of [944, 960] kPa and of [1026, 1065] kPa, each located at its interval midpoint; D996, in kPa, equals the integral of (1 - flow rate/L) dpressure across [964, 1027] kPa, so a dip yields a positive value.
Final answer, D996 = 3.03 kPa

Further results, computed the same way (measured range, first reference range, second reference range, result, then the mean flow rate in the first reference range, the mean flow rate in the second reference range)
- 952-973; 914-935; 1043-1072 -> 1.1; 262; 217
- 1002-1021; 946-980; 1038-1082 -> -1.6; 234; 217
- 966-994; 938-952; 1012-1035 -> 3.8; 270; 235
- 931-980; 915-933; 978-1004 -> 0.5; 262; 233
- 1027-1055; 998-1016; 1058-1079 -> 0.9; 247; 218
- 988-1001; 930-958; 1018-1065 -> 0.3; 268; 226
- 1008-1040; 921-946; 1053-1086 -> -0.4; 271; 216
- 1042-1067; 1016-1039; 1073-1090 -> 0.5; 234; 210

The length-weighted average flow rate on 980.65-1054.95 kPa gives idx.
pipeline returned 233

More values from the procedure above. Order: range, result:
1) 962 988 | 218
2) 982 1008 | 238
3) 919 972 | 256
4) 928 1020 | 244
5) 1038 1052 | 218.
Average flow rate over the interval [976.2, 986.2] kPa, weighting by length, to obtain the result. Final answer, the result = 211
